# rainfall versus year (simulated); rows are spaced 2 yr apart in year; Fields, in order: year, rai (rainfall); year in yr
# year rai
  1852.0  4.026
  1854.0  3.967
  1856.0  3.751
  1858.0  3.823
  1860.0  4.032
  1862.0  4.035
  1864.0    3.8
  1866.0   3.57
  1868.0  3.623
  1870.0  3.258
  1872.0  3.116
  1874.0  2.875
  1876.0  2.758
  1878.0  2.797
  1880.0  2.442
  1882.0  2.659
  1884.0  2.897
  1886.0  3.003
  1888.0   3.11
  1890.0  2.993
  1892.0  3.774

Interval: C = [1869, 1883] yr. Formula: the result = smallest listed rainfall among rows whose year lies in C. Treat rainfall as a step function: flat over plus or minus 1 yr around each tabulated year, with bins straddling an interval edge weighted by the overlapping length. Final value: 2.442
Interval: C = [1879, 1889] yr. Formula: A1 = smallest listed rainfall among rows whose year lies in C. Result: 2.442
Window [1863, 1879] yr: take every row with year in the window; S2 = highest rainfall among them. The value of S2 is 3.8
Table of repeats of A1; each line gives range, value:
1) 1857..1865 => 3.8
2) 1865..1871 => 3.258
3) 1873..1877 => 2.758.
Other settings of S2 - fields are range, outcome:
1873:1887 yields 3.003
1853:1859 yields 3.967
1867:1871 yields 3.623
